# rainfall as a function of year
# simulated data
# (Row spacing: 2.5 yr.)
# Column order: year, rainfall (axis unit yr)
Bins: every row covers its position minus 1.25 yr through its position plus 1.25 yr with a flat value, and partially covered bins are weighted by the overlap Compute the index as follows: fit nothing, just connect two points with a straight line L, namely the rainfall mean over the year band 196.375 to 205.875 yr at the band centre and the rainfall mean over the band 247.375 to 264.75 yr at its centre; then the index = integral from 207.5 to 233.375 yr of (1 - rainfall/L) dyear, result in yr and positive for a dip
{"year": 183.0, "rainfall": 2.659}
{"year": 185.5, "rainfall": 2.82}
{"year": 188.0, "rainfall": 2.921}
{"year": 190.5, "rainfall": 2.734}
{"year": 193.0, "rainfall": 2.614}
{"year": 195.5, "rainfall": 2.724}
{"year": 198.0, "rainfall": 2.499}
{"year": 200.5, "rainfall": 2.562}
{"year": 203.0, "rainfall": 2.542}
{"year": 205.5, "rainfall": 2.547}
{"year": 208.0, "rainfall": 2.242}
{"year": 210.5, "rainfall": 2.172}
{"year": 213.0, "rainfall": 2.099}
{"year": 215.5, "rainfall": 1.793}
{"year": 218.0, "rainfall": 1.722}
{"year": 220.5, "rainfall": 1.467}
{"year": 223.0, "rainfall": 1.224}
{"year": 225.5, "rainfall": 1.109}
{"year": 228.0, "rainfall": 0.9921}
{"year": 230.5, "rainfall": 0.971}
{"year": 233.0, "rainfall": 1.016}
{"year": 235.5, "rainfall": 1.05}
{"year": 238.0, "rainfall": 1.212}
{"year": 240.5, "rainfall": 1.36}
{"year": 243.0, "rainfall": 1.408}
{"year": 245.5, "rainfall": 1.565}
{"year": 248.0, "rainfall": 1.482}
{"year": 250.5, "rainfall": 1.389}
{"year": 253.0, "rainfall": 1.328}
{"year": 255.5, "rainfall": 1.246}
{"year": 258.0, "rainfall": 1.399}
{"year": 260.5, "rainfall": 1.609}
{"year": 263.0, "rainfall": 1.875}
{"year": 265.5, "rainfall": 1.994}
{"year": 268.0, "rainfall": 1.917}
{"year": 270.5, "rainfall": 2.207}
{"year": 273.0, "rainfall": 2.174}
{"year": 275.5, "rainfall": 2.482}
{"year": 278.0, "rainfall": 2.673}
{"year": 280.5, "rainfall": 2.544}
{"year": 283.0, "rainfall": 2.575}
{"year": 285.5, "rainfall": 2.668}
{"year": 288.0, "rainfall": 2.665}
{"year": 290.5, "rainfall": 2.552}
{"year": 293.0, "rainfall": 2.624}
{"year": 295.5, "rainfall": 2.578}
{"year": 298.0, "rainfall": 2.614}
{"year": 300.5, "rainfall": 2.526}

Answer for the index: 8.0 yr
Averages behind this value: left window 2.54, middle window 1.52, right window 1.49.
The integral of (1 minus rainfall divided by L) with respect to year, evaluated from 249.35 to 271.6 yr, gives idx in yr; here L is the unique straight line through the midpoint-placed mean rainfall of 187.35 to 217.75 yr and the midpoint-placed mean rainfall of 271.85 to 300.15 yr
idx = 7.6 yr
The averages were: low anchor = 2.42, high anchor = 2.56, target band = 1.66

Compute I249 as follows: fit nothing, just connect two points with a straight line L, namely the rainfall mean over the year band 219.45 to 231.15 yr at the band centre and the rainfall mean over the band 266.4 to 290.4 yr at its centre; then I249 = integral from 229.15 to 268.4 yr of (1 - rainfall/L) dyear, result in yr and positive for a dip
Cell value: 7.1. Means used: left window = 1.16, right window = 2.43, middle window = 1.41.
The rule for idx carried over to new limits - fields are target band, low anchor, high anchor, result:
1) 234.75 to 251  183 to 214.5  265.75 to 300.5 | 7.4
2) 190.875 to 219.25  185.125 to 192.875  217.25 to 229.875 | -3.5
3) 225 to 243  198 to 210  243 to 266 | 7.3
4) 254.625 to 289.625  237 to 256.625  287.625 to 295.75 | -1.2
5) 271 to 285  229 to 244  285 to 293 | -1.0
